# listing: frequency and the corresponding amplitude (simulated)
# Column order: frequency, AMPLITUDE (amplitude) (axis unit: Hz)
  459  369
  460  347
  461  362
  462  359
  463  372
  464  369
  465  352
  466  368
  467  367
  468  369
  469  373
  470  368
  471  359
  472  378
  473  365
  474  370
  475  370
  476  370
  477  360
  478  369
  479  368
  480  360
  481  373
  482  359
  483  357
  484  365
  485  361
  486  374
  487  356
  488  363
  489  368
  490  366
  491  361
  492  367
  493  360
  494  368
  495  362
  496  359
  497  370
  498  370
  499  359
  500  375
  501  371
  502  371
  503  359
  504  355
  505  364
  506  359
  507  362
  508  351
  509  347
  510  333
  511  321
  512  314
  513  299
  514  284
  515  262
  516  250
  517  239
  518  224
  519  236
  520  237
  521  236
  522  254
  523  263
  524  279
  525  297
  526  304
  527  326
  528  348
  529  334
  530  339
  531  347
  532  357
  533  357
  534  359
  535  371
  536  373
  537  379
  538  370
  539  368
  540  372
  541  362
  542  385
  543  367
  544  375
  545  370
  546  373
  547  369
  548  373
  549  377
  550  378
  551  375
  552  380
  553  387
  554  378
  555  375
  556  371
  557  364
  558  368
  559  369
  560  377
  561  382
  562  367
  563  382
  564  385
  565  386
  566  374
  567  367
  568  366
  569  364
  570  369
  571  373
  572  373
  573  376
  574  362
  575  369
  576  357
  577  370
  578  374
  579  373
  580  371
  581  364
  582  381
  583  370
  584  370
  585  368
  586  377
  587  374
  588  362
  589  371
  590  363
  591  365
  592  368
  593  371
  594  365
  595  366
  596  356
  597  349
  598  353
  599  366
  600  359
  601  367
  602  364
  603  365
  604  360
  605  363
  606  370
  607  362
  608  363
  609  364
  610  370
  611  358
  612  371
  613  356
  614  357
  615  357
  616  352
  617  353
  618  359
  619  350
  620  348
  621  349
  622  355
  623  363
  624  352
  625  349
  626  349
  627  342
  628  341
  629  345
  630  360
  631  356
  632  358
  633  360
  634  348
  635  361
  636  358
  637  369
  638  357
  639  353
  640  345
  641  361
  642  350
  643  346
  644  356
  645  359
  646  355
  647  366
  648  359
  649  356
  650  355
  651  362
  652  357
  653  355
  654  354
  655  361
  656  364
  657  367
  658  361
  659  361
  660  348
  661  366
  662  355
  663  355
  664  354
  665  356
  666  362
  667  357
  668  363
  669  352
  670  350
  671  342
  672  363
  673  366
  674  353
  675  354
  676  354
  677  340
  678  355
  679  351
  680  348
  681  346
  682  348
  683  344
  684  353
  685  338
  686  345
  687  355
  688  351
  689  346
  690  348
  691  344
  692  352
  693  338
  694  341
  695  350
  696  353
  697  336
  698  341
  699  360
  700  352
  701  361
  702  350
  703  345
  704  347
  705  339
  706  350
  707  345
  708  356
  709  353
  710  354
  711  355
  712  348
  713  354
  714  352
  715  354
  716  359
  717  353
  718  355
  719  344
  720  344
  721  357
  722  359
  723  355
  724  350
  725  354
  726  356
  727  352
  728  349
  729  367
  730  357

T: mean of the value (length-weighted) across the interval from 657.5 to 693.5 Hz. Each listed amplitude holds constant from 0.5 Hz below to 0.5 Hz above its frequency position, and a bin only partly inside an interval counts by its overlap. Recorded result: 352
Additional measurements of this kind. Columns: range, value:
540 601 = 370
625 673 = 356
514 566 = 342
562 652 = 362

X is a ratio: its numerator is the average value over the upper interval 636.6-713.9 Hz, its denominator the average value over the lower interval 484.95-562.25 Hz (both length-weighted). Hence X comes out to 1.02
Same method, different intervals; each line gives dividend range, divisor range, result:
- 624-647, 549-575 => 0.95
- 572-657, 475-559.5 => 1.04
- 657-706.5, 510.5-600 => 1.00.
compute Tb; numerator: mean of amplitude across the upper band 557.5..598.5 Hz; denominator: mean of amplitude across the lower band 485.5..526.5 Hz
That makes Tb 1.13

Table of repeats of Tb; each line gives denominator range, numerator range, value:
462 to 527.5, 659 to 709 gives 1.03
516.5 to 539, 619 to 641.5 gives 1.13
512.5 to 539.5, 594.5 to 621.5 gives 1.17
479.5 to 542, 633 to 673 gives 1.06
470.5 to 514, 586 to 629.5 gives 1.00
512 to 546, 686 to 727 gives 1.10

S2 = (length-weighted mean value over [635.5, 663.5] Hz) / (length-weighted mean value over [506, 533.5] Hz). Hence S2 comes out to 1.2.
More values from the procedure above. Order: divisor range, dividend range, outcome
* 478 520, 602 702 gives 1.04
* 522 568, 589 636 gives 0.99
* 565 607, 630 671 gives 0.97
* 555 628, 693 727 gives 0.96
